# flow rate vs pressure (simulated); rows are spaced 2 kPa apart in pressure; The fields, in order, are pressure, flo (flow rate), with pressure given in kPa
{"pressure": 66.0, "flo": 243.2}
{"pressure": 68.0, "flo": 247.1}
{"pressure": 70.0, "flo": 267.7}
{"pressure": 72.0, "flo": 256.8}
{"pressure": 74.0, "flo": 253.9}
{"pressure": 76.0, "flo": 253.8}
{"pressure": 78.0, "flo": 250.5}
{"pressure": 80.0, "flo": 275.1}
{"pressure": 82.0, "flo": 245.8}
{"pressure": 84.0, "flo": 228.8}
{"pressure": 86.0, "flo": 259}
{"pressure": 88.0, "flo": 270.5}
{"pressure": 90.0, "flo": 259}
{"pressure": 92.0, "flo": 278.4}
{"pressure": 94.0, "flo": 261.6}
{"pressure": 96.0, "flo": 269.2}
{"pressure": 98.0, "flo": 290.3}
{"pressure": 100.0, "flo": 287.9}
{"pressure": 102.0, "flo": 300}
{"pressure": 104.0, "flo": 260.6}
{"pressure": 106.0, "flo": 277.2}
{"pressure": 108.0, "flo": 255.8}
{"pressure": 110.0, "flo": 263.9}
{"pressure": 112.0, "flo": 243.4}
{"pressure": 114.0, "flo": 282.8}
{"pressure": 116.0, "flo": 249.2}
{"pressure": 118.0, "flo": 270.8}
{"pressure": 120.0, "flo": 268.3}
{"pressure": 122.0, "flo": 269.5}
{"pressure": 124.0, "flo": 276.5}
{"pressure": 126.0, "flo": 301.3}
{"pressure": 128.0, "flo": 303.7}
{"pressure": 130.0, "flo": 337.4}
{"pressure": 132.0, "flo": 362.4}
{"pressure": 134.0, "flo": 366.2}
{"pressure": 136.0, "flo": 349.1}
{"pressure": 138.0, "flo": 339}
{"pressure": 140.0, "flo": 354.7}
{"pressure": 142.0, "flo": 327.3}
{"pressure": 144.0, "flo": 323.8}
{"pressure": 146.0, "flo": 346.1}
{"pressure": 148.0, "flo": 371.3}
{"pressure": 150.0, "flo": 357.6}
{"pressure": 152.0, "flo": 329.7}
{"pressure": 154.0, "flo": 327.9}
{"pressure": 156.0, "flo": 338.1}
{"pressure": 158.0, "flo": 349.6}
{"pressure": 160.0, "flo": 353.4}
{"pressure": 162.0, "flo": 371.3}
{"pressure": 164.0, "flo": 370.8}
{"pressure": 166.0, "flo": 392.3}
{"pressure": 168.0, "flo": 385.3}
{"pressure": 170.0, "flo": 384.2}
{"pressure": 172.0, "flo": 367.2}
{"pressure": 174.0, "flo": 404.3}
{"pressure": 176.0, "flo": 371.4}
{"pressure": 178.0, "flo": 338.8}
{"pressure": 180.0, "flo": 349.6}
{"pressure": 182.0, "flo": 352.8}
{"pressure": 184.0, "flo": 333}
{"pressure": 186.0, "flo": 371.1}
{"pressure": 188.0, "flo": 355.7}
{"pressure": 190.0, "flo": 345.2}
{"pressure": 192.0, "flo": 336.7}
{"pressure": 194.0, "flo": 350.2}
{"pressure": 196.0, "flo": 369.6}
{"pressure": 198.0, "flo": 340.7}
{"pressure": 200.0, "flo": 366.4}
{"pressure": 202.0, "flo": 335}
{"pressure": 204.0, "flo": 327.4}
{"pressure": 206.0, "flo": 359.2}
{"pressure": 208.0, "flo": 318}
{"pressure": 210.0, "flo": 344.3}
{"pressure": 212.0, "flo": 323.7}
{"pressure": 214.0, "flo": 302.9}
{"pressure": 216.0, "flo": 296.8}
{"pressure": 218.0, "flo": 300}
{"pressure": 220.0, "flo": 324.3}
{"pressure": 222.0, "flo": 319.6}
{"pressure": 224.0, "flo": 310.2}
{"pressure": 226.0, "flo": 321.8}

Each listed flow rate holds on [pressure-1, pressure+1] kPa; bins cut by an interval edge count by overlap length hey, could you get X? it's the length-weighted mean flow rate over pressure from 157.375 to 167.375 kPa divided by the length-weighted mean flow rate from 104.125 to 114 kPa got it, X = 1.41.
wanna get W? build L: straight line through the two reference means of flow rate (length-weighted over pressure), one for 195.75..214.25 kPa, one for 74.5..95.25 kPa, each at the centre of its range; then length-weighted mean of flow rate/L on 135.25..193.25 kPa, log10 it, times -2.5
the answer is -0.14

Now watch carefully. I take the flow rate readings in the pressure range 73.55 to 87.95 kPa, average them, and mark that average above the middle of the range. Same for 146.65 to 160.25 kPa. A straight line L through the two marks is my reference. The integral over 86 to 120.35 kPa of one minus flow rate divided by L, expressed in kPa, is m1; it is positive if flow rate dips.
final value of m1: 1.4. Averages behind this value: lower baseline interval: 254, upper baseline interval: 346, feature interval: 270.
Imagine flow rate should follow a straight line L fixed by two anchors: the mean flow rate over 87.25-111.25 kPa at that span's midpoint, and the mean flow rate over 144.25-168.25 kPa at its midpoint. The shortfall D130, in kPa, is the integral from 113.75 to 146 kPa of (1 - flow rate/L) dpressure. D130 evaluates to 0.5 kPa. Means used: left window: 273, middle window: 313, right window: 356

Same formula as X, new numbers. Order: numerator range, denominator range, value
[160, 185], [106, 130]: 1.34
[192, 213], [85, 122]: 1.27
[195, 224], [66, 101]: 1.26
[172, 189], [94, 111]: 1.31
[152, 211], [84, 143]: 1.23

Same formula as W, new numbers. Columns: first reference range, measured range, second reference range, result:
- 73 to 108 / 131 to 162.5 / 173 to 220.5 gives -0.138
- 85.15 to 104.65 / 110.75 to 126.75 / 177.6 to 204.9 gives 0.088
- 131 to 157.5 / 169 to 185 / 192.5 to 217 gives -0.068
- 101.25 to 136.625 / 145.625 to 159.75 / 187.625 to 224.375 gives -0.131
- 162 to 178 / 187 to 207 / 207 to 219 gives -0.033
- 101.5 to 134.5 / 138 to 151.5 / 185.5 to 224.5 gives -0.149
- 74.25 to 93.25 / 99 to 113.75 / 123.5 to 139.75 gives 0.085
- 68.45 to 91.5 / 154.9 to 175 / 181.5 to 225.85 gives -0.194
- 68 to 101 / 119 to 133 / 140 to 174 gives 0.051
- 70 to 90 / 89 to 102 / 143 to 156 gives -0.004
